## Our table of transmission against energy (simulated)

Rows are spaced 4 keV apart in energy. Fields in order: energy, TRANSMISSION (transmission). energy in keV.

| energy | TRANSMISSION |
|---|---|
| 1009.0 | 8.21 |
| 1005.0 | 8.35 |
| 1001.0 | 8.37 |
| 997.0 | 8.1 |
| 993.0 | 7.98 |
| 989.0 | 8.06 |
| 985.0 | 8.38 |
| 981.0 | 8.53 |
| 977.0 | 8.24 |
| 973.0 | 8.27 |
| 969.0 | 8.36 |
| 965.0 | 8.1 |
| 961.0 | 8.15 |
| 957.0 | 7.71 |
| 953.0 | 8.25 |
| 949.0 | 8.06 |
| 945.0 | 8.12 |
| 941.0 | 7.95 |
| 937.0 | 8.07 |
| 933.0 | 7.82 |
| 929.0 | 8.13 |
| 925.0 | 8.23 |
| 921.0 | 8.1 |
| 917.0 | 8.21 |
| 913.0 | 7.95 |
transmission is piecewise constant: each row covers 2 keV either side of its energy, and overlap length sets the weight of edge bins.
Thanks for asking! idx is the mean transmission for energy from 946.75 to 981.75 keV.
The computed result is 8.17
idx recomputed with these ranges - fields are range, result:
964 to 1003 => 8.24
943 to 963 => 8.06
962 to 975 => 8.24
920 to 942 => 8.05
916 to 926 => 8.17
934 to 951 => 8.04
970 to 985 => 8.35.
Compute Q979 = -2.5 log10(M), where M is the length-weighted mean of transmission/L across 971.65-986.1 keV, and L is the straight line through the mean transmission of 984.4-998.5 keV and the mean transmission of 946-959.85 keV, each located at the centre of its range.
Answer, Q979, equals -0.04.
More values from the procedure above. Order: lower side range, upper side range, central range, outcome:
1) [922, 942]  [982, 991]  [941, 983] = 0.00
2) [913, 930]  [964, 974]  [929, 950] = 0.02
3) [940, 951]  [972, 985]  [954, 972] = 0.02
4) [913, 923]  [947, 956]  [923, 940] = 0.01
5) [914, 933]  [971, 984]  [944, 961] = 0.03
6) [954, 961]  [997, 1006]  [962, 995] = -0.02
